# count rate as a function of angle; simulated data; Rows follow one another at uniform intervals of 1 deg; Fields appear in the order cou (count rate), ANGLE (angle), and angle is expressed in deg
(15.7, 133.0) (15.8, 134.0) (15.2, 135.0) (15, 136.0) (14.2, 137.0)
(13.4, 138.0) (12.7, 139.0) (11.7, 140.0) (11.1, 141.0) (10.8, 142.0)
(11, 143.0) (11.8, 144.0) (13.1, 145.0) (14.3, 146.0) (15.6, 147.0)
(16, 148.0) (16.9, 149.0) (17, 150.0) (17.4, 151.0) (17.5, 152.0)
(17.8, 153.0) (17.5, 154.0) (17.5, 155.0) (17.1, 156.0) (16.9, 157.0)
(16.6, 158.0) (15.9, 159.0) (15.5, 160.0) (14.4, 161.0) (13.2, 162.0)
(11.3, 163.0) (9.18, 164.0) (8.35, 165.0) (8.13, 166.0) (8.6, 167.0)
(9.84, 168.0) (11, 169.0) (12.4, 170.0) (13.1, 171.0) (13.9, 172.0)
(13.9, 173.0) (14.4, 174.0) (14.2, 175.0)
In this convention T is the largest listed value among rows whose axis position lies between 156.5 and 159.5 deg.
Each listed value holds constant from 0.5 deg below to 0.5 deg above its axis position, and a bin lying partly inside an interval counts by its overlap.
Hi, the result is 16.9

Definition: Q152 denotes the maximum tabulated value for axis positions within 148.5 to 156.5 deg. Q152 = 17.8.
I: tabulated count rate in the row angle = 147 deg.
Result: 15.6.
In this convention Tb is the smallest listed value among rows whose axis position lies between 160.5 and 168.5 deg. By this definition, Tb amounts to 8.13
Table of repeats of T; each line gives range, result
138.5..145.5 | 13.1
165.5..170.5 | 12.4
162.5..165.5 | 11.3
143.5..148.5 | 16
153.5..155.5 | 17.5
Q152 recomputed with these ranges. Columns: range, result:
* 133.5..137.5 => 15.8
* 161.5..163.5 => 13.2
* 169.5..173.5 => 13.9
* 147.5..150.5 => 17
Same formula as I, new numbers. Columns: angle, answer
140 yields 11.7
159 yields 15.9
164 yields 9.18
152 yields 17.5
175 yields 14.2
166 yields 8.13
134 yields 15.8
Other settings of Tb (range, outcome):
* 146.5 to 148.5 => 15.6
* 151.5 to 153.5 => 17.5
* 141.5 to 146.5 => 10.8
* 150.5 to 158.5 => 16.6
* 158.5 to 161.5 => 14.4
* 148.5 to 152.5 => 16.9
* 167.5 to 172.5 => 9.84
